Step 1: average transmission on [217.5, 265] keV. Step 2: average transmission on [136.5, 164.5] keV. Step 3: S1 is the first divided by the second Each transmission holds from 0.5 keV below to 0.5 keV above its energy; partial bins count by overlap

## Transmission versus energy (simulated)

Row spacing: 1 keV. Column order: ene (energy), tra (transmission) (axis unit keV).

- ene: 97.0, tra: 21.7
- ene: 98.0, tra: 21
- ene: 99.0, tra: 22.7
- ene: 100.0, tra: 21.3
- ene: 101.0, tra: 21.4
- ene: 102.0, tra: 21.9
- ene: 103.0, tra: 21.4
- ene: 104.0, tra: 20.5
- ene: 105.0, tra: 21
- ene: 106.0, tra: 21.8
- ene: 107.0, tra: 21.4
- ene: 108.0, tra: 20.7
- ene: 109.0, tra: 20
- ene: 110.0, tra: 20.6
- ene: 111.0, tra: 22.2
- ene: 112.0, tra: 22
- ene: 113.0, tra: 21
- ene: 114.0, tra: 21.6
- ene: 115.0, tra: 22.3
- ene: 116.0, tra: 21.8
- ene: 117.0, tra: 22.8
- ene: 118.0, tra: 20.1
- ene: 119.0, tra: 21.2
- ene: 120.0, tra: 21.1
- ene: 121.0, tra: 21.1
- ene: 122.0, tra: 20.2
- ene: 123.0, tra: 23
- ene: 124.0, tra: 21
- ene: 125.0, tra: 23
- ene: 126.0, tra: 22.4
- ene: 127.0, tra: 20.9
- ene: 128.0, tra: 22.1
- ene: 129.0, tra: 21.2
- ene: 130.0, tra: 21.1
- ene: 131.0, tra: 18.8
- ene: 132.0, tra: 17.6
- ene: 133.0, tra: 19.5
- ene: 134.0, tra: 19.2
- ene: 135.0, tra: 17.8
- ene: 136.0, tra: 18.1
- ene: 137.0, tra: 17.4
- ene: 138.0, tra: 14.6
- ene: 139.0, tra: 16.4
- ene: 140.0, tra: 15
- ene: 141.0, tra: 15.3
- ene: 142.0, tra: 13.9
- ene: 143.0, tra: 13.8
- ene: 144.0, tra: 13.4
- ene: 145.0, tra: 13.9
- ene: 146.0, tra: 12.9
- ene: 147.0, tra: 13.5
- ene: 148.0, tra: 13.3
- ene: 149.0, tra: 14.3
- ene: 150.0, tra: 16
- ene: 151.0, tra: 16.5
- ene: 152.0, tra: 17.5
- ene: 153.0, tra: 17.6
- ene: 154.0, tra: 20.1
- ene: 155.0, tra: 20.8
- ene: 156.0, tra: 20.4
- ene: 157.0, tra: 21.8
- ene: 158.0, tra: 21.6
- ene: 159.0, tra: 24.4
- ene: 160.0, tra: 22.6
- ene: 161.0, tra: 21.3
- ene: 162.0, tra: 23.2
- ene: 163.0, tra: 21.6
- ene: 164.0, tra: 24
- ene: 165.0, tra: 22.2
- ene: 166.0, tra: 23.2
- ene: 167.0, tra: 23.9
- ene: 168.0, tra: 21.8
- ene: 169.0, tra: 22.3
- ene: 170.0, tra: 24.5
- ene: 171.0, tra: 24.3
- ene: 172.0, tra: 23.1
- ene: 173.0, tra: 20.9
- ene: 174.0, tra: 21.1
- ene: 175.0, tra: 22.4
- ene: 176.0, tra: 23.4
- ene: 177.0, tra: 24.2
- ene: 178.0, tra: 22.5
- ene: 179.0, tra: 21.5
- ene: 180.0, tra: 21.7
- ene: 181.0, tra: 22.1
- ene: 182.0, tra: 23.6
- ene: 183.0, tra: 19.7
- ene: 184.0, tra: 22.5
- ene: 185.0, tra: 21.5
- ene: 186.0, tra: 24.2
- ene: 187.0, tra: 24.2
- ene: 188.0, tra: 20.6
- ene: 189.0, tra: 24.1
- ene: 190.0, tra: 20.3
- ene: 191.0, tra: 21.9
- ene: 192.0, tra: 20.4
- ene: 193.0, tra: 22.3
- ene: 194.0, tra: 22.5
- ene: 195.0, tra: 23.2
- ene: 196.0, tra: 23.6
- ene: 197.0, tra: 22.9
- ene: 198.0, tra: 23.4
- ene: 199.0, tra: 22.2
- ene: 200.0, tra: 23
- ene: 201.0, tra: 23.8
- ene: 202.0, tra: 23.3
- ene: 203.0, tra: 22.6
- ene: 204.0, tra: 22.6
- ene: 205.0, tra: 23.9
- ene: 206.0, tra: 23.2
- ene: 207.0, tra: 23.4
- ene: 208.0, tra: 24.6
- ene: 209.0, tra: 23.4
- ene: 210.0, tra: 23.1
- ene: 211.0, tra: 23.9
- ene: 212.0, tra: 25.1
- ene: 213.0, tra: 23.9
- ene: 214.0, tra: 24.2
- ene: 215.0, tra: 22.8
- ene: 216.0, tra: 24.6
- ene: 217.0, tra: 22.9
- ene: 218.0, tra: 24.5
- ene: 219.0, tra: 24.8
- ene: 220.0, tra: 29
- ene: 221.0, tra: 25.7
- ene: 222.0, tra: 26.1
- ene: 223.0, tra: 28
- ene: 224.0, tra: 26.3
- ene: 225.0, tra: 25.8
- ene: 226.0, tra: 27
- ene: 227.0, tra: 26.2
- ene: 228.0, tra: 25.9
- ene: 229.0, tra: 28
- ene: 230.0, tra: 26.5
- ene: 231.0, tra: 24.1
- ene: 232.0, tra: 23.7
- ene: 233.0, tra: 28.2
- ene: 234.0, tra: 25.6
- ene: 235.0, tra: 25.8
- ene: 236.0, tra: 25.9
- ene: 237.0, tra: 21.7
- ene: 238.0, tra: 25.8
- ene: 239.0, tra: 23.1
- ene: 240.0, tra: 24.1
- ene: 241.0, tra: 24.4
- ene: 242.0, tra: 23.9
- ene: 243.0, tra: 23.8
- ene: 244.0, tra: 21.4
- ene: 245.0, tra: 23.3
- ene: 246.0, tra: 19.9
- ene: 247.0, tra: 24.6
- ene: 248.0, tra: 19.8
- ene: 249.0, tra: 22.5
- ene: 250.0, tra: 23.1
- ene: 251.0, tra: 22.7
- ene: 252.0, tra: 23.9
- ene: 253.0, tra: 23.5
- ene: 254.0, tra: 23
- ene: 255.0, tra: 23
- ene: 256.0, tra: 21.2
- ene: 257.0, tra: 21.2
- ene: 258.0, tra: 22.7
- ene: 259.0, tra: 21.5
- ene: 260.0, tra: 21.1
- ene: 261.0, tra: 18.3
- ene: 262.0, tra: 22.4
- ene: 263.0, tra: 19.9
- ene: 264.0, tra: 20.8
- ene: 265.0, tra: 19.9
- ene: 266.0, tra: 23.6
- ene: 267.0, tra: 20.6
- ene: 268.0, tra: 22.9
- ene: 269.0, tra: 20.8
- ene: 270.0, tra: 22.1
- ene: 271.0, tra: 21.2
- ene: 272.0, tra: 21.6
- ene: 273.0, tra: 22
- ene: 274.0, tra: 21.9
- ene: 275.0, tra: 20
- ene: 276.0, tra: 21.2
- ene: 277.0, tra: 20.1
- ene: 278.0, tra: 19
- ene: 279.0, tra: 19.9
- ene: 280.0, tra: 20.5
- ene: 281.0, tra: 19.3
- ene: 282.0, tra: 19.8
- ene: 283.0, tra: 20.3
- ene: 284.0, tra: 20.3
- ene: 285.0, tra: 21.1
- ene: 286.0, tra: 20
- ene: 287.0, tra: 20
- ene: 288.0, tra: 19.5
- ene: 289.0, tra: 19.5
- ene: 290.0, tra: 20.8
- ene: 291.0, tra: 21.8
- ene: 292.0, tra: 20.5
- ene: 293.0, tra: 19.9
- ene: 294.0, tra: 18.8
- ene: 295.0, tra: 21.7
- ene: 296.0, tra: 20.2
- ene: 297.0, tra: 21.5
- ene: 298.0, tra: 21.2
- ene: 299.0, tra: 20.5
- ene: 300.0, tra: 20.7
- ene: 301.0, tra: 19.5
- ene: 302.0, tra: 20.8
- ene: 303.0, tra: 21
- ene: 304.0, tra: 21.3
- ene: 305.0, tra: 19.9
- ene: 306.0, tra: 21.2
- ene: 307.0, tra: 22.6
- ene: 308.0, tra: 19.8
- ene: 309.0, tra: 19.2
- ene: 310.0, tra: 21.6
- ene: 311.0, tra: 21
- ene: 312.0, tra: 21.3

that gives 1.3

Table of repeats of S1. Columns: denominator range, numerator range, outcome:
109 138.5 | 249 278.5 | 1.05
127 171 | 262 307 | 1.09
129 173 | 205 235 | 1.33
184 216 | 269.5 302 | 0.89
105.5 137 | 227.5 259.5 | 1.14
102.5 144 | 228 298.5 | 1.11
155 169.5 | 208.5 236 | 1.13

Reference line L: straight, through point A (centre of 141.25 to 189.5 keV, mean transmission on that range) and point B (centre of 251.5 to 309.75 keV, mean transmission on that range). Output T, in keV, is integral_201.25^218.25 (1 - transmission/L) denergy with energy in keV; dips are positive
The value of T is -2.47 keV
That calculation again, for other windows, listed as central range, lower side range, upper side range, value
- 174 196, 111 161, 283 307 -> -3.2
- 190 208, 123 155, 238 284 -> -3.0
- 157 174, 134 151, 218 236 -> -4.3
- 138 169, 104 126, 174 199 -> 4.9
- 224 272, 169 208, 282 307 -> -3.9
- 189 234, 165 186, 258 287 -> -4.9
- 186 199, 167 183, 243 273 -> -0.1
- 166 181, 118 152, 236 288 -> -2.9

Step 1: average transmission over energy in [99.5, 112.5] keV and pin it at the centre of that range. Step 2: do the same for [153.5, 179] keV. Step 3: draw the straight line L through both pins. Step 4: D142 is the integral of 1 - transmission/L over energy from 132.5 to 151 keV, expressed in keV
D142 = 5.4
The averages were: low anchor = 21.2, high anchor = 22.4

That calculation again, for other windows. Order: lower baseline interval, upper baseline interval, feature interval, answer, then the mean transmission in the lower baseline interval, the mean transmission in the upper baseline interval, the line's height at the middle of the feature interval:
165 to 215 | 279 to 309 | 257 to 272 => -0.11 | 22.9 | 20.5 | 21.1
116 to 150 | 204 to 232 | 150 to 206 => -0.97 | 18.2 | 25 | 21.8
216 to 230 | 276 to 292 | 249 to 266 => 0.69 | 26.1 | 20.2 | 22.8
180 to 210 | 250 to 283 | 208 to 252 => -4.99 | 22.7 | 21.3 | 22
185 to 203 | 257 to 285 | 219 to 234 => -3.06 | 22.7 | 20.9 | 21.9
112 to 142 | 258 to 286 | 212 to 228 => -3.88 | 19.9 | 20.8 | 20.5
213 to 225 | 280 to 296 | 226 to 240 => -0.66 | 25.3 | 20.2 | 24.3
